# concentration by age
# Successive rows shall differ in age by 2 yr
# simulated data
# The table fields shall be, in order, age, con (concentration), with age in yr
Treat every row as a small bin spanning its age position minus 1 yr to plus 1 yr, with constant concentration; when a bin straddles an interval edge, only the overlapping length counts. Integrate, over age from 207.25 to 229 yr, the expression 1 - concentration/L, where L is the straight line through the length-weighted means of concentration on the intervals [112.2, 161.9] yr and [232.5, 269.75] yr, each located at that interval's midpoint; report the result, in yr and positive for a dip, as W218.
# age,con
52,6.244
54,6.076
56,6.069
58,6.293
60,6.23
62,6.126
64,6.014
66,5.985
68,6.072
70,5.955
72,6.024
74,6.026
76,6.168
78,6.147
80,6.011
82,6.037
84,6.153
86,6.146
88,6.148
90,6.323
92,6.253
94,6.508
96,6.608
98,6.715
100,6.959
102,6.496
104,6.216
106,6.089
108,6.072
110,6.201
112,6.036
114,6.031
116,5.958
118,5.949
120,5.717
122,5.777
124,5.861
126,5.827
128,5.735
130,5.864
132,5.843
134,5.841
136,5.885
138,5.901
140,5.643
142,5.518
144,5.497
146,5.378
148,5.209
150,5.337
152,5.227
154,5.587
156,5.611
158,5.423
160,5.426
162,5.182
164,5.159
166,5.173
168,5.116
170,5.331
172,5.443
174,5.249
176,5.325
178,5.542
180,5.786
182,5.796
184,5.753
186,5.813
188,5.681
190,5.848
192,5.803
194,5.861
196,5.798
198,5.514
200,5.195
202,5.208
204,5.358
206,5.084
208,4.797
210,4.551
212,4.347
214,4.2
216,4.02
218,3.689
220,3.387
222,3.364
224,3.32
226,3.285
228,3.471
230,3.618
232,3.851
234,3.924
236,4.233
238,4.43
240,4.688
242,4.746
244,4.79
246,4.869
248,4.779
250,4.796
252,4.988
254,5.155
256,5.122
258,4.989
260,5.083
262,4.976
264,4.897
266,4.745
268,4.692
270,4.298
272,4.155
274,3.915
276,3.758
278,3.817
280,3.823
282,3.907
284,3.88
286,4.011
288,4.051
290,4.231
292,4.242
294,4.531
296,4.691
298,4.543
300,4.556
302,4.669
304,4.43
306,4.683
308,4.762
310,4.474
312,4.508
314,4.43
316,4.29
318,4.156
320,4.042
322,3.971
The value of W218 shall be 5.1 yr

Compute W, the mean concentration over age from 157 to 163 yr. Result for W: 5.34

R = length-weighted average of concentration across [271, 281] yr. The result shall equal 3.89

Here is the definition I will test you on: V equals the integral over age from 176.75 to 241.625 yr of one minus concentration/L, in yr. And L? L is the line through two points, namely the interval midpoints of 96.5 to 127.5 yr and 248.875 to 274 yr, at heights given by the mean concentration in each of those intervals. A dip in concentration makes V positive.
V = 6.8 yr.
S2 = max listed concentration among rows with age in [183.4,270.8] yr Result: 5.861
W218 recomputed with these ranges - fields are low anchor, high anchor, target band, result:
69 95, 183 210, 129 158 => 1.0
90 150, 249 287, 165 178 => 0.4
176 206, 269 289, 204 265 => 4.5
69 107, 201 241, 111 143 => -1.1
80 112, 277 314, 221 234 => 3.8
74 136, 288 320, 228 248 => 2.7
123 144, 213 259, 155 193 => -2.5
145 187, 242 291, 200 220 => 1.9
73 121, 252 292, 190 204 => -1.1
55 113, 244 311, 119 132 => 0.1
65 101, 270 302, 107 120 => -0.2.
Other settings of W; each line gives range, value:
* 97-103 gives 6.72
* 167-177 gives 5.29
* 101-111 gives 6.21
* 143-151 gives 5.36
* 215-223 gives 3.61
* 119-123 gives 5.75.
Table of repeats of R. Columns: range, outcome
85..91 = 6.21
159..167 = 5.24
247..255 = 4.93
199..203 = 5.2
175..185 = 5.64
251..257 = 5.09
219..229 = 3.37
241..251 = 4.8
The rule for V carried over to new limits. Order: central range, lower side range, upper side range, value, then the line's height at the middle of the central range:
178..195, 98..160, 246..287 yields -1.63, 5.27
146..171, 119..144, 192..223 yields 0.39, 5.4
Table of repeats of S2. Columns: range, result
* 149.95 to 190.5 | 5.848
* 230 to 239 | 4.43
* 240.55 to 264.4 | 5.155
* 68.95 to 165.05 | 6.959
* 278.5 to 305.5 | 4.691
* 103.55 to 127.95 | 6.216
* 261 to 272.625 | 4.976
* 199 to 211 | 5.358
